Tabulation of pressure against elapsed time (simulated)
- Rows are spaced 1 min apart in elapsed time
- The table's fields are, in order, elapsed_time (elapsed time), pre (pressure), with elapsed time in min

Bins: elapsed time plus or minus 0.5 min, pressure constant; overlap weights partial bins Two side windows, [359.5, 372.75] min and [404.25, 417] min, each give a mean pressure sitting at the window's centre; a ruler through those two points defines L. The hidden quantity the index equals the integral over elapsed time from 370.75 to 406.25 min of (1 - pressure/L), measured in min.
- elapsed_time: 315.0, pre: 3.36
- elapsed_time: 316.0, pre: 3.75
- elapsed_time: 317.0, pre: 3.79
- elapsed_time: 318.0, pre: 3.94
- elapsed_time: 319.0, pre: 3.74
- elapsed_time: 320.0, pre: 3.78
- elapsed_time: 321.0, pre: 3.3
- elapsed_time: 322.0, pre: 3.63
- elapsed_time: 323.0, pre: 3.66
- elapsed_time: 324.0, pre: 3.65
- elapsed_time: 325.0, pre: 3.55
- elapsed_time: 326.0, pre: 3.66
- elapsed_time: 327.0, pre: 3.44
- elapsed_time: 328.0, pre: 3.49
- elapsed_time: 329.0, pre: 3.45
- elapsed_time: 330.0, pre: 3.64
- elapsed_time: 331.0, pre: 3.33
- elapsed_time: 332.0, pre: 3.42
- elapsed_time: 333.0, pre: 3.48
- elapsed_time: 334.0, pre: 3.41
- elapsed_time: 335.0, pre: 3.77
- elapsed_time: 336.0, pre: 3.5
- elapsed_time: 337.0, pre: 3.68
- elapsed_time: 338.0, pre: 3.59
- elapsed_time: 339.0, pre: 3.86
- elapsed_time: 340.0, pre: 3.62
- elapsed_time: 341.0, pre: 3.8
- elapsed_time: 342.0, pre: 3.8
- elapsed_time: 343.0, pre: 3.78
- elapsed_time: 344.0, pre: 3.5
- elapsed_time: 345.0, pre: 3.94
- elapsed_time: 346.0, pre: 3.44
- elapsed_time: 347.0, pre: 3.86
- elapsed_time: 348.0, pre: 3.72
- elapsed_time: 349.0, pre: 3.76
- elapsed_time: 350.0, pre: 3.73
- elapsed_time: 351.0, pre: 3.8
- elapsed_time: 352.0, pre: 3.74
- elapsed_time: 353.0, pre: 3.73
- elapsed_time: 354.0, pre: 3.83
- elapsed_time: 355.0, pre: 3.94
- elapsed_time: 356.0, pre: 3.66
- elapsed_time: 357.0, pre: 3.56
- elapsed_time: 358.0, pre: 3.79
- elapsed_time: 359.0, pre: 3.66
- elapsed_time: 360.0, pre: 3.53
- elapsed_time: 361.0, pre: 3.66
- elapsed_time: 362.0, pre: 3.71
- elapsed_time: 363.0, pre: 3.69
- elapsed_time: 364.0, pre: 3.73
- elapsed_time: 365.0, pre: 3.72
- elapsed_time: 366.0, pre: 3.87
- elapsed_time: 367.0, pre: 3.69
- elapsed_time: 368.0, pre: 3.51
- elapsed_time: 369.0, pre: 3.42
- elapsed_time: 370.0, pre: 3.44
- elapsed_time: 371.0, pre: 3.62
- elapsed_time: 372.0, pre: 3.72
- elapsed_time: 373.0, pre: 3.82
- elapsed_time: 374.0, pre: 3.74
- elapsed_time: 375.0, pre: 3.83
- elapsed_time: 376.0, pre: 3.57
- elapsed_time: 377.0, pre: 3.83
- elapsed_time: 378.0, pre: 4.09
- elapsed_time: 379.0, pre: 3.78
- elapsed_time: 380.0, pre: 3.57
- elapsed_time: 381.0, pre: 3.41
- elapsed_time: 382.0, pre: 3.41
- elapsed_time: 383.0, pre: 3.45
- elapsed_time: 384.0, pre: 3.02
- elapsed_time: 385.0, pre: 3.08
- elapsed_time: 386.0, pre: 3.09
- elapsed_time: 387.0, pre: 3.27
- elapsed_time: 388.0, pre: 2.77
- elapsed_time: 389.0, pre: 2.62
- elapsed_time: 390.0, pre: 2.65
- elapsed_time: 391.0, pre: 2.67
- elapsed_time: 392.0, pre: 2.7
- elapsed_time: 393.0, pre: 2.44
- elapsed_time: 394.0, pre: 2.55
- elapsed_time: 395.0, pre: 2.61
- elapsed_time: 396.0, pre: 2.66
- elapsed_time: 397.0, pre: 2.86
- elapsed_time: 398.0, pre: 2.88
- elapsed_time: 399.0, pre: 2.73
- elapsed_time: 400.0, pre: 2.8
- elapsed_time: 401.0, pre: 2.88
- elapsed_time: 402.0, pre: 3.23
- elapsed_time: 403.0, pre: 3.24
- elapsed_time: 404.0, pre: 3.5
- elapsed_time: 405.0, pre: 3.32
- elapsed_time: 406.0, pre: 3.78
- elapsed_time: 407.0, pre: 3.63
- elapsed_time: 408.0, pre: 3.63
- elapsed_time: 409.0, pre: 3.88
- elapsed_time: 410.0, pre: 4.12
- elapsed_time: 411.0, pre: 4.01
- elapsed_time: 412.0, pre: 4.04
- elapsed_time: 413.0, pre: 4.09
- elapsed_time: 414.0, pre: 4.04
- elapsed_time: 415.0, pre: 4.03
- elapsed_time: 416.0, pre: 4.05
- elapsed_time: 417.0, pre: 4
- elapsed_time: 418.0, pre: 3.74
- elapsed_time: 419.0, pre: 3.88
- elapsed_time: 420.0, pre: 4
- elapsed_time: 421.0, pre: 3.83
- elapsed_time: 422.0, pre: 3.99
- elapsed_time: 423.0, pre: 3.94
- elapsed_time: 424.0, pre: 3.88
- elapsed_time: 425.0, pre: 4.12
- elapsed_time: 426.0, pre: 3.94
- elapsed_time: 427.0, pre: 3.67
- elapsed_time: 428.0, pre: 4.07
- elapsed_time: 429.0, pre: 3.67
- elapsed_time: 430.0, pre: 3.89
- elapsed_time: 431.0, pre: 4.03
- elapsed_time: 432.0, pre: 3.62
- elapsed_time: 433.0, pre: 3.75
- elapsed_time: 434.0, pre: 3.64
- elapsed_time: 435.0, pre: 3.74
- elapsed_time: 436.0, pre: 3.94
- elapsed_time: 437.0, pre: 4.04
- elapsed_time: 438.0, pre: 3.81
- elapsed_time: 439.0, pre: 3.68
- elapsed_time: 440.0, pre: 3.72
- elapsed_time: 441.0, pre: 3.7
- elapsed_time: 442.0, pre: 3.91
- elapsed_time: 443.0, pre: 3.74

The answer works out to 5.3 min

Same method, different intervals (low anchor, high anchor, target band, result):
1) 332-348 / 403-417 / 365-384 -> 0.6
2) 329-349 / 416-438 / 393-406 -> 2.9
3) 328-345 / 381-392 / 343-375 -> -3.5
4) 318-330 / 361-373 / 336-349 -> -0.3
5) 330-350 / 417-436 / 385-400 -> 4.0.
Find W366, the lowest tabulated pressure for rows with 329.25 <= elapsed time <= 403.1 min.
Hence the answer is 2.44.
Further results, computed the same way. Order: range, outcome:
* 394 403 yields 2.55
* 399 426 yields 2.73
